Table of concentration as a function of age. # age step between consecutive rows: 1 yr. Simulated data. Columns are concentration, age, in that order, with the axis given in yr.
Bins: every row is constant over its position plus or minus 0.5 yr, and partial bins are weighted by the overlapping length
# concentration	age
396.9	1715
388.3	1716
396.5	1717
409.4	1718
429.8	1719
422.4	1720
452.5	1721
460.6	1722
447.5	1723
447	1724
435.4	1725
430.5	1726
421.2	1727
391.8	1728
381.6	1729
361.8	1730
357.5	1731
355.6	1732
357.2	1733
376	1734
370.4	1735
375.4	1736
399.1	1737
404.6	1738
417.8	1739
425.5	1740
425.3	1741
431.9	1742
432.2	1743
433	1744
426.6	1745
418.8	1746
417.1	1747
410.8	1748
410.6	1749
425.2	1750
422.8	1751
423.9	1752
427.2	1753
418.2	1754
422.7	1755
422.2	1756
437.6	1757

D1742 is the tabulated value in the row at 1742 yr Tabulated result 431.9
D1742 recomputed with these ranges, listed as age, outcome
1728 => 391.8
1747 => 417.1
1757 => 437.6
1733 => 357.2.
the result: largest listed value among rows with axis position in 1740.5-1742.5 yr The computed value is 431.9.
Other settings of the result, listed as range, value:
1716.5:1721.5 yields 452.5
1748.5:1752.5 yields 425.2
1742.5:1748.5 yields 433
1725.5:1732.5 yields 430.5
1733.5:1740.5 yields 425.5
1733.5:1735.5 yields 376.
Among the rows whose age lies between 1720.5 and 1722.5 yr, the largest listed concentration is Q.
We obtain 460.6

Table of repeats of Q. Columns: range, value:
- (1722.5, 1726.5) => 447.5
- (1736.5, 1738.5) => 404.6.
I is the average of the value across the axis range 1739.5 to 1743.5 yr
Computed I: 429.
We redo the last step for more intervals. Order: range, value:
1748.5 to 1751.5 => 420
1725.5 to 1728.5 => 414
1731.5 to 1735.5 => 365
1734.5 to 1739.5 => 393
